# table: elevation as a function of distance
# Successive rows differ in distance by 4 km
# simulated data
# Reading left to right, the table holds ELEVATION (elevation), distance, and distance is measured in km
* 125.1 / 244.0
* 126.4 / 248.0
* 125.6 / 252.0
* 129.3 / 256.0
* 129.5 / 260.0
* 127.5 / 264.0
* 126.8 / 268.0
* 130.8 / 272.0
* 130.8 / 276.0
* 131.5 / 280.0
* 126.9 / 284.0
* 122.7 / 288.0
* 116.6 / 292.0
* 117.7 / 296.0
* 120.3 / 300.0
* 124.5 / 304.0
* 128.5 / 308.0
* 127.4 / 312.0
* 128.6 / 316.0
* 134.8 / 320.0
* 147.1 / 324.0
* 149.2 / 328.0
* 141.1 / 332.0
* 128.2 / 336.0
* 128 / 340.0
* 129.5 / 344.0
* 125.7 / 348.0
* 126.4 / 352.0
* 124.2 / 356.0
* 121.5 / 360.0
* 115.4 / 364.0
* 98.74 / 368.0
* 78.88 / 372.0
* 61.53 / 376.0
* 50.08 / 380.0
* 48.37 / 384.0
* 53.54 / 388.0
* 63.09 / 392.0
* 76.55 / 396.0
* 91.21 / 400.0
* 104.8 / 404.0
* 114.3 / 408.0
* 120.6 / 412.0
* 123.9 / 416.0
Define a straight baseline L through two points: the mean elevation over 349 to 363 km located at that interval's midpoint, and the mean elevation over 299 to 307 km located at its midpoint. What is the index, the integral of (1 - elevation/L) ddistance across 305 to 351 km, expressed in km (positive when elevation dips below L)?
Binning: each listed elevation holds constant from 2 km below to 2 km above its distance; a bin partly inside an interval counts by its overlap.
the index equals -3.6 km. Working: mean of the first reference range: 123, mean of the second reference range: 124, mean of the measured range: 133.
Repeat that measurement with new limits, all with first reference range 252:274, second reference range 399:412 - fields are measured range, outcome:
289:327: -1.9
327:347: -2.8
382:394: 6.0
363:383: 6.2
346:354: -0.7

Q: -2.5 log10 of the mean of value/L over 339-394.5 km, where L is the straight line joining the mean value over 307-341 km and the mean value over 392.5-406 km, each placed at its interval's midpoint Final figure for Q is 0.18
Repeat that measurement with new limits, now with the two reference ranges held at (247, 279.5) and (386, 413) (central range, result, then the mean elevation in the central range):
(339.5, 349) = -0.22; 128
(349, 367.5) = -0.20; 120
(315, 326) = -0.23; 138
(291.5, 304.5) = -0.01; 120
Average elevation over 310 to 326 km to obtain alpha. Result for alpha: 134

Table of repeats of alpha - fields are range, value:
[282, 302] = 121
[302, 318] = 127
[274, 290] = 128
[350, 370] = 117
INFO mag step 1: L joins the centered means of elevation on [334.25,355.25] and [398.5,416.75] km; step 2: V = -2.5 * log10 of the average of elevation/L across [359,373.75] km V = 0.184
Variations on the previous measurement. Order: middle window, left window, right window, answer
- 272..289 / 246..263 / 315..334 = 0.03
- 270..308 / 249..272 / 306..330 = 0.06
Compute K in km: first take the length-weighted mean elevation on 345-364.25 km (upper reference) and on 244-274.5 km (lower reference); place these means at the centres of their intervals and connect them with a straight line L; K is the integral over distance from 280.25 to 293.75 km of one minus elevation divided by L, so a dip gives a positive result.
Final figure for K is 0.3 km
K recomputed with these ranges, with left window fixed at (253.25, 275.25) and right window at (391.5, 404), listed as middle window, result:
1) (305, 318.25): -1.8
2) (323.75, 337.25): -4.5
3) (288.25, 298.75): 0.0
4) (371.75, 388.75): 6.2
